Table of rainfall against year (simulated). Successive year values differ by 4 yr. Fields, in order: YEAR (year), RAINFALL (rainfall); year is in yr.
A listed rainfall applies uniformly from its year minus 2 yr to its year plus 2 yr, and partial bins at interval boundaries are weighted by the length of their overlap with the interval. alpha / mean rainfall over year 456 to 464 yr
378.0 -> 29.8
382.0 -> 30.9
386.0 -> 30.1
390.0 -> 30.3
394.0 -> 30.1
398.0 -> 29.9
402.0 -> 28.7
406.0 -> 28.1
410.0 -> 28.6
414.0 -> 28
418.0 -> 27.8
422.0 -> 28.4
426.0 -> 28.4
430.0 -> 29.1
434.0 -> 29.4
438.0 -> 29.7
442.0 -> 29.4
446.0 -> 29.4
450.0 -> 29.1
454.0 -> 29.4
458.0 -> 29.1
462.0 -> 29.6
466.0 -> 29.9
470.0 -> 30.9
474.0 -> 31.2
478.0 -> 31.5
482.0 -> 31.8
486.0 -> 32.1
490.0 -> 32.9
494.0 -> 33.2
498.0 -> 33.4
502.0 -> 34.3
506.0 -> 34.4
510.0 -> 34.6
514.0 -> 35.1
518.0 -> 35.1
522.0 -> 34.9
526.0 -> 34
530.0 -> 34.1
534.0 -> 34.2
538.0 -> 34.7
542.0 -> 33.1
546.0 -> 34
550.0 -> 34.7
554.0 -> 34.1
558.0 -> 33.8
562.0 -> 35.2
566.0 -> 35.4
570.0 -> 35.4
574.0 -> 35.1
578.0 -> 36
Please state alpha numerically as 29.4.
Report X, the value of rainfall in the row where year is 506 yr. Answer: 34.4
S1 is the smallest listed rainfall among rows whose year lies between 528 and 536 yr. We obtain 34.1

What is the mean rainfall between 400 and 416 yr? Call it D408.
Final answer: 28.4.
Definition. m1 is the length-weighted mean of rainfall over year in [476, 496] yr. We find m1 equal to 32.3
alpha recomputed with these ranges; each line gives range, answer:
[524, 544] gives 34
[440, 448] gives 29.4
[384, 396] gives 30.2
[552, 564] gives 34.4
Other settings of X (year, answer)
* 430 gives 29.1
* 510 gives 34.6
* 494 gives 33.2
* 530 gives 34.1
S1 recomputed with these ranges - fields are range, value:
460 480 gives 29.6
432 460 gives 29.1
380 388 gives 30.1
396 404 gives 28.7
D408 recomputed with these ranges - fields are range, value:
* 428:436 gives 29.2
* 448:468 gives 29.4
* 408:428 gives 28.2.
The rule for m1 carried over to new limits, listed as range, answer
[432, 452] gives 29.4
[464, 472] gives 30.4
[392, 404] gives 29.6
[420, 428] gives 28.4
